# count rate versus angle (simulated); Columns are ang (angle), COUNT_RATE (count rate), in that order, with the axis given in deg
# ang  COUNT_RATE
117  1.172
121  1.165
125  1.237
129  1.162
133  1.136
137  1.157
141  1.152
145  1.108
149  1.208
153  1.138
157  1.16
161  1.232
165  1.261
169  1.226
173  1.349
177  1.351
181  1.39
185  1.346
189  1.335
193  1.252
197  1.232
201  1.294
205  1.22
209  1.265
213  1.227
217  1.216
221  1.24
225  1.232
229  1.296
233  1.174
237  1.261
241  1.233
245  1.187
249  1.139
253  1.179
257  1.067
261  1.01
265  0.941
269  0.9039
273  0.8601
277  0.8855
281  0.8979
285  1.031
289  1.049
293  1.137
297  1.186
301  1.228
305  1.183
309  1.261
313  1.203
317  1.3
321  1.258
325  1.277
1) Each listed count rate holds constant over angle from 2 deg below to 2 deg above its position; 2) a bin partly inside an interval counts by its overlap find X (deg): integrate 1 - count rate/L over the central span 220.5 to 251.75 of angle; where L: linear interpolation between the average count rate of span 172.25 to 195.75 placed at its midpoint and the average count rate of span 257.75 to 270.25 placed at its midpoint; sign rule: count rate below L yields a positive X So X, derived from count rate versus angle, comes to -3.6 deg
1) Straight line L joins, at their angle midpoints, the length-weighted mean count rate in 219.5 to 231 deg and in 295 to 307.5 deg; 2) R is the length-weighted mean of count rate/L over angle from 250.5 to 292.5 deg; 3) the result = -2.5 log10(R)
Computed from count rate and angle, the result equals 0.23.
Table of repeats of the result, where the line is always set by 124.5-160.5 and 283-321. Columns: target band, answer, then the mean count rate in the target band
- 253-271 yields 0.17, 1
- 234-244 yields -0.06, 1.23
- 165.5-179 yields -0.12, 1.3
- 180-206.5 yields -0.11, 1.29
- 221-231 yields -0.08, 1.26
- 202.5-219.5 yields -0.06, 1.23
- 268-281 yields 0.31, 0.884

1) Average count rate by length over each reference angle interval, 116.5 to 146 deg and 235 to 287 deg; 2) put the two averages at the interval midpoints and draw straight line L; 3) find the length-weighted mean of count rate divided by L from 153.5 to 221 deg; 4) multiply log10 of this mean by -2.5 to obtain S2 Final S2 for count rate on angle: -0.14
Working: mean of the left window 1.16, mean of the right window 1.05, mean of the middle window 1.27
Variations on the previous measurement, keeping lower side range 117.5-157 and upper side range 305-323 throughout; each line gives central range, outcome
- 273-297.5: 0.220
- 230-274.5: 0.116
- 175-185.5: -0.155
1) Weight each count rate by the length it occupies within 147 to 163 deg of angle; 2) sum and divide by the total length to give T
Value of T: 1.18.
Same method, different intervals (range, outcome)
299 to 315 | 1.22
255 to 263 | 1.04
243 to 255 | 1.17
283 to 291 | 1.04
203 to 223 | 1.23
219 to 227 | 1.24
